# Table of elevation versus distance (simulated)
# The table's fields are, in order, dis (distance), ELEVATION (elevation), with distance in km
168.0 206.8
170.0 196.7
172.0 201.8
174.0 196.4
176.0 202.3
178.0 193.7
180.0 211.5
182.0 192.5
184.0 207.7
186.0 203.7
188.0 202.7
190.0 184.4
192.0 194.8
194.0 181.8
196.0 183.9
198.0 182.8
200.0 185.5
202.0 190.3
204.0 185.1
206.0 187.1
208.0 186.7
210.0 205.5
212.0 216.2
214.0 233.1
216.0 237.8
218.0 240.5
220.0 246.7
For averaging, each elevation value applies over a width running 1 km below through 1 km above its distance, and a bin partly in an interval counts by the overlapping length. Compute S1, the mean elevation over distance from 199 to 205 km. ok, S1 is 187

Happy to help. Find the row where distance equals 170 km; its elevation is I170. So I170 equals 196.7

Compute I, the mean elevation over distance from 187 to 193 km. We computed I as 194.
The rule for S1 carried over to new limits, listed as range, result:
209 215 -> 218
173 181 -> 201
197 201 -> 184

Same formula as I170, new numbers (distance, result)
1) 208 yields 186.7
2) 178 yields 193.7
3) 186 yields 203.7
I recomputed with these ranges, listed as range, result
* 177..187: 202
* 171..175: 199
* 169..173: 199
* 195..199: 183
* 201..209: 187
